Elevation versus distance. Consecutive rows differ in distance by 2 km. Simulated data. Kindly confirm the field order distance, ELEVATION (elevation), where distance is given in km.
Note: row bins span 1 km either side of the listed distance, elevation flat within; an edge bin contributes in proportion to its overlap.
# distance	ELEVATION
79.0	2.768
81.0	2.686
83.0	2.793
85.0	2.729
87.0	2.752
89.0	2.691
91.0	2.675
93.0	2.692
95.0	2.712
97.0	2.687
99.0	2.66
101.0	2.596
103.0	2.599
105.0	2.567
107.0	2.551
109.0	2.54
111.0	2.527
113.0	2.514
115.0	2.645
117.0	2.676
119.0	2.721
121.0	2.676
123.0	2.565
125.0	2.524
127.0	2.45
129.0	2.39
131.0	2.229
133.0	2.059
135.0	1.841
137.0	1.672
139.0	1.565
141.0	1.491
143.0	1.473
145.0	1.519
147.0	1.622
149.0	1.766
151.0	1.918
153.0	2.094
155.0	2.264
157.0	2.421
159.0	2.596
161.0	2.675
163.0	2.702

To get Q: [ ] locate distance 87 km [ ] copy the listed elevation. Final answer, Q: 2.752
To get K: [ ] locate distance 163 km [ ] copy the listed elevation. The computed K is 2.702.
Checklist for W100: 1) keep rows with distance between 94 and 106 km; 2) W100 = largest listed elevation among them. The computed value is 2.712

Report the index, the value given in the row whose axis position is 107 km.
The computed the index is 2.551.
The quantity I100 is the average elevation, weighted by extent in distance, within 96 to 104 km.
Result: 2.64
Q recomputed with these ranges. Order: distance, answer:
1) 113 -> 2.514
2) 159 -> 2.596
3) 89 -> 2.691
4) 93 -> 2.692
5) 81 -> 2.686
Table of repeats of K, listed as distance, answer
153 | 2.094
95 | 2.712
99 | 2.66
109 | 2.54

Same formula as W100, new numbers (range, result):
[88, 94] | 2.692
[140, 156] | 2.264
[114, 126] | 2.721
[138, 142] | 1.565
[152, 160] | 2.596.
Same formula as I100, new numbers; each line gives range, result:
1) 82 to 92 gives 2.73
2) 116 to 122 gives 2.69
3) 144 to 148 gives 1.57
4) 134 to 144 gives 1.61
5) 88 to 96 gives 2.69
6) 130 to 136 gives 2.04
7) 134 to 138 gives 1.76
